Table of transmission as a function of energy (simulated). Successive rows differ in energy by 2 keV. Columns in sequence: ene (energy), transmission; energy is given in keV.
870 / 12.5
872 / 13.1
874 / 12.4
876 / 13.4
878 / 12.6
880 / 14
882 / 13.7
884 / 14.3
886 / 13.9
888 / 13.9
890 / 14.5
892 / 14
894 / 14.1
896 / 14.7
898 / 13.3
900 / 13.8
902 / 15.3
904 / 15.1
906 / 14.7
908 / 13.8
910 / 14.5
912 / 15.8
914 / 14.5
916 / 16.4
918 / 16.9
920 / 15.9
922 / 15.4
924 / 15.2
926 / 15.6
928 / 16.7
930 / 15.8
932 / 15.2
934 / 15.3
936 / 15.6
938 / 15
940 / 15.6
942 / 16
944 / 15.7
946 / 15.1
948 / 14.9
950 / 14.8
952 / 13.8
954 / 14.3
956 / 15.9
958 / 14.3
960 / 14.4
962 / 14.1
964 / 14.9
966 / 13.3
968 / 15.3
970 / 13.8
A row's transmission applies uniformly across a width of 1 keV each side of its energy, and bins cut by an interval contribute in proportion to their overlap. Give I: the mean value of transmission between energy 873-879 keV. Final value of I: 12.8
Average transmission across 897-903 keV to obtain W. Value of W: 14.1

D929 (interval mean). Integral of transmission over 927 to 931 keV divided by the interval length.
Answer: 16.2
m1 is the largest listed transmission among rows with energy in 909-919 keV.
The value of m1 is 16.9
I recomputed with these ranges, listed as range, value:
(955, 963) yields 14.7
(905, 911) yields 14.3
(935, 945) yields 15.6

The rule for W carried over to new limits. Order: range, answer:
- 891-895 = 14.1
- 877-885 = 13.7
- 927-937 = 15.7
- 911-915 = 15.2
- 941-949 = 15.4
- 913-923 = 15.8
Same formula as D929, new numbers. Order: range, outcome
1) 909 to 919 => 15.6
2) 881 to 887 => 14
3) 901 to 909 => 14.7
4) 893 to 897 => 14.4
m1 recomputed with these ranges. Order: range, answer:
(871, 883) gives 14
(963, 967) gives 14.9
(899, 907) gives 15.3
